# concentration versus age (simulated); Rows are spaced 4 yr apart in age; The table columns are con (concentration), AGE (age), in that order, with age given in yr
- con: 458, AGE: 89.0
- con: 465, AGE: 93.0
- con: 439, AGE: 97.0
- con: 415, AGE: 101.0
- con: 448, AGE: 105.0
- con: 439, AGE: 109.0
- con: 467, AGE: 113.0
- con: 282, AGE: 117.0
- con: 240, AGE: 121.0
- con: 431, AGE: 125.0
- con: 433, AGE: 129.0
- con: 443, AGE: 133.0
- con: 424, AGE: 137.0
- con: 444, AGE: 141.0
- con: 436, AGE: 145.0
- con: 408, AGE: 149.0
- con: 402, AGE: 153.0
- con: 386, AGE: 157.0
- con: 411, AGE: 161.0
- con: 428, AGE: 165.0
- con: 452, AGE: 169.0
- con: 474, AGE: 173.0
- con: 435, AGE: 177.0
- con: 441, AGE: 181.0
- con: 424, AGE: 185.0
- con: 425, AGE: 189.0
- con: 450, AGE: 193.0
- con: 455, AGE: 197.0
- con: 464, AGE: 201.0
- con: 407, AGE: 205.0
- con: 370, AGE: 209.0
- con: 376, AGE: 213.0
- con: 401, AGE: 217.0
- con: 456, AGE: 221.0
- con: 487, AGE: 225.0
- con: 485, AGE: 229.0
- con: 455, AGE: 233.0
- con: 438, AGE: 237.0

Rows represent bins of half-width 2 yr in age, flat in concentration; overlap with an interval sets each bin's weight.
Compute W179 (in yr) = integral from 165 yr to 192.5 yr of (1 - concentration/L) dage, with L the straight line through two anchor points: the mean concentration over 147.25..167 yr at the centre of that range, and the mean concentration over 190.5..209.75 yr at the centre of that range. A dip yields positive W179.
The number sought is -1.4 yr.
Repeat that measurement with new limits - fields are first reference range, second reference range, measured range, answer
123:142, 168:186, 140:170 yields 1.45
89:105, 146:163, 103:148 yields 1.62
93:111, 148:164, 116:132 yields 2.53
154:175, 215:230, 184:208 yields 0.43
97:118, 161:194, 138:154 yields 0.23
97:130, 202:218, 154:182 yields -2.64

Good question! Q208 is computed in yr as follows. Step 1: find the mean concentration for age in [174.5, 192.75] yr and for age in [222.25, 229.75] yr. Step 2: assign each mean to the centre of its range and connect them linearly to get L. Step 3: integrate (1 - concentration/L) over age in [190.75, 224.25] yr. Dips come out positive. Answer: 2.7 yr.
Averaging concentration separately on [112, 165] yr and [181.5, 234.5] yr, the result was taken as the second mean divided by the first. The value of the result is 1.09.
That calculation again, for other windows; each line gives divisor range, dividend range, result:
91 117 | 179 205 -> 1.02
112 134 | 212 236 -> 1.19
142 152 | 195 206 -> 1.05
